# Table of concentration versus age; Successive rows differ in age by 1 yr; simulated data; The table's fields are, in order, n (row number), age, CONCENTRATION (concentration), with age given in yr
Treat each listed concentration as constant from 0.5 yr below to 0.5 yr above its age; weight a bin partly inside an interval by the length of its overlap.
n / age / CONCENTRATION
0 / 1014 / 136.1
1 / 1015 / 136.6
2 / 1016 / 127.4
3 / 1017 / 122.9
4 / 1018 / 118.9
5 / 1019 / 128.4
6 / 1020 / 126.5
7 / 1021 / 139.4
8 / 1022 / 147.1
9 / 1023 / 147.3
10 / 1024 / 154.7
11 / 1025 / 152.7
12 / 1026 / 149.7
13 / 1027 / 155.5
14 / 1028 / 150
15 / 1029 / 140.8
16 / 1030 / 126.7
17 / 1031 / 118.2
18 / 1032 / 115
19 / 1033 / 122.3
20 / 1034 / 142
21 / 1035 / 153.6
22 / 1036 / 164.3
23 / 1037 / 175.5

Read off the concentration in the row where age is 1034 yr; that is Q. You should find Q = 142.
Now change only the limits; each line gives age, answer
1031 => 118.2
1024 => 154.7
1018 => 118.9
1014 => 136.1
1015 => 136.6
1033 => 122.3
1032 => 115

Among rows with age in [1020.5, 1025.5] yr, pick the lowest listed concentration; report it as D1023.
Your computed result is 139.4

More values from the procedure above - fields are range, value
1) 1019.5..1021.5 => 126.5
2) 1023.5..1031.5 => 118.2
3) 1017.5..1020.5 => 118.9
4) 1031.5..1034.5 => 115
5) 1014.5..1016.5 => 127.4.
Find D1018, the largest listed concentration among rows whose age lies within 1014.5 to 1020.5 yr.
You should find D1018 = 136.6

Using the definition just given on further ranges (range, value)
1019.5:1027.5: 155.5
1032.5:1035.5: 153.6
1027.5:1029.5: 150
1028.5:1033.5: 140.8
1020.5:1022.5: 147.1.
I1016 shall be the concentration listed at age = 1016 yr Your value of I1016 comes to 127.4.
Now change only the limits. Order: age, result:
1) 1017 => 122.9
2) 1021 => 139.4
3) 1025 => 152.7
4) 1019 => 128.4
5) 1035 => 153.6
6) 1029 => 140.8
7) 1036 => 164.3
